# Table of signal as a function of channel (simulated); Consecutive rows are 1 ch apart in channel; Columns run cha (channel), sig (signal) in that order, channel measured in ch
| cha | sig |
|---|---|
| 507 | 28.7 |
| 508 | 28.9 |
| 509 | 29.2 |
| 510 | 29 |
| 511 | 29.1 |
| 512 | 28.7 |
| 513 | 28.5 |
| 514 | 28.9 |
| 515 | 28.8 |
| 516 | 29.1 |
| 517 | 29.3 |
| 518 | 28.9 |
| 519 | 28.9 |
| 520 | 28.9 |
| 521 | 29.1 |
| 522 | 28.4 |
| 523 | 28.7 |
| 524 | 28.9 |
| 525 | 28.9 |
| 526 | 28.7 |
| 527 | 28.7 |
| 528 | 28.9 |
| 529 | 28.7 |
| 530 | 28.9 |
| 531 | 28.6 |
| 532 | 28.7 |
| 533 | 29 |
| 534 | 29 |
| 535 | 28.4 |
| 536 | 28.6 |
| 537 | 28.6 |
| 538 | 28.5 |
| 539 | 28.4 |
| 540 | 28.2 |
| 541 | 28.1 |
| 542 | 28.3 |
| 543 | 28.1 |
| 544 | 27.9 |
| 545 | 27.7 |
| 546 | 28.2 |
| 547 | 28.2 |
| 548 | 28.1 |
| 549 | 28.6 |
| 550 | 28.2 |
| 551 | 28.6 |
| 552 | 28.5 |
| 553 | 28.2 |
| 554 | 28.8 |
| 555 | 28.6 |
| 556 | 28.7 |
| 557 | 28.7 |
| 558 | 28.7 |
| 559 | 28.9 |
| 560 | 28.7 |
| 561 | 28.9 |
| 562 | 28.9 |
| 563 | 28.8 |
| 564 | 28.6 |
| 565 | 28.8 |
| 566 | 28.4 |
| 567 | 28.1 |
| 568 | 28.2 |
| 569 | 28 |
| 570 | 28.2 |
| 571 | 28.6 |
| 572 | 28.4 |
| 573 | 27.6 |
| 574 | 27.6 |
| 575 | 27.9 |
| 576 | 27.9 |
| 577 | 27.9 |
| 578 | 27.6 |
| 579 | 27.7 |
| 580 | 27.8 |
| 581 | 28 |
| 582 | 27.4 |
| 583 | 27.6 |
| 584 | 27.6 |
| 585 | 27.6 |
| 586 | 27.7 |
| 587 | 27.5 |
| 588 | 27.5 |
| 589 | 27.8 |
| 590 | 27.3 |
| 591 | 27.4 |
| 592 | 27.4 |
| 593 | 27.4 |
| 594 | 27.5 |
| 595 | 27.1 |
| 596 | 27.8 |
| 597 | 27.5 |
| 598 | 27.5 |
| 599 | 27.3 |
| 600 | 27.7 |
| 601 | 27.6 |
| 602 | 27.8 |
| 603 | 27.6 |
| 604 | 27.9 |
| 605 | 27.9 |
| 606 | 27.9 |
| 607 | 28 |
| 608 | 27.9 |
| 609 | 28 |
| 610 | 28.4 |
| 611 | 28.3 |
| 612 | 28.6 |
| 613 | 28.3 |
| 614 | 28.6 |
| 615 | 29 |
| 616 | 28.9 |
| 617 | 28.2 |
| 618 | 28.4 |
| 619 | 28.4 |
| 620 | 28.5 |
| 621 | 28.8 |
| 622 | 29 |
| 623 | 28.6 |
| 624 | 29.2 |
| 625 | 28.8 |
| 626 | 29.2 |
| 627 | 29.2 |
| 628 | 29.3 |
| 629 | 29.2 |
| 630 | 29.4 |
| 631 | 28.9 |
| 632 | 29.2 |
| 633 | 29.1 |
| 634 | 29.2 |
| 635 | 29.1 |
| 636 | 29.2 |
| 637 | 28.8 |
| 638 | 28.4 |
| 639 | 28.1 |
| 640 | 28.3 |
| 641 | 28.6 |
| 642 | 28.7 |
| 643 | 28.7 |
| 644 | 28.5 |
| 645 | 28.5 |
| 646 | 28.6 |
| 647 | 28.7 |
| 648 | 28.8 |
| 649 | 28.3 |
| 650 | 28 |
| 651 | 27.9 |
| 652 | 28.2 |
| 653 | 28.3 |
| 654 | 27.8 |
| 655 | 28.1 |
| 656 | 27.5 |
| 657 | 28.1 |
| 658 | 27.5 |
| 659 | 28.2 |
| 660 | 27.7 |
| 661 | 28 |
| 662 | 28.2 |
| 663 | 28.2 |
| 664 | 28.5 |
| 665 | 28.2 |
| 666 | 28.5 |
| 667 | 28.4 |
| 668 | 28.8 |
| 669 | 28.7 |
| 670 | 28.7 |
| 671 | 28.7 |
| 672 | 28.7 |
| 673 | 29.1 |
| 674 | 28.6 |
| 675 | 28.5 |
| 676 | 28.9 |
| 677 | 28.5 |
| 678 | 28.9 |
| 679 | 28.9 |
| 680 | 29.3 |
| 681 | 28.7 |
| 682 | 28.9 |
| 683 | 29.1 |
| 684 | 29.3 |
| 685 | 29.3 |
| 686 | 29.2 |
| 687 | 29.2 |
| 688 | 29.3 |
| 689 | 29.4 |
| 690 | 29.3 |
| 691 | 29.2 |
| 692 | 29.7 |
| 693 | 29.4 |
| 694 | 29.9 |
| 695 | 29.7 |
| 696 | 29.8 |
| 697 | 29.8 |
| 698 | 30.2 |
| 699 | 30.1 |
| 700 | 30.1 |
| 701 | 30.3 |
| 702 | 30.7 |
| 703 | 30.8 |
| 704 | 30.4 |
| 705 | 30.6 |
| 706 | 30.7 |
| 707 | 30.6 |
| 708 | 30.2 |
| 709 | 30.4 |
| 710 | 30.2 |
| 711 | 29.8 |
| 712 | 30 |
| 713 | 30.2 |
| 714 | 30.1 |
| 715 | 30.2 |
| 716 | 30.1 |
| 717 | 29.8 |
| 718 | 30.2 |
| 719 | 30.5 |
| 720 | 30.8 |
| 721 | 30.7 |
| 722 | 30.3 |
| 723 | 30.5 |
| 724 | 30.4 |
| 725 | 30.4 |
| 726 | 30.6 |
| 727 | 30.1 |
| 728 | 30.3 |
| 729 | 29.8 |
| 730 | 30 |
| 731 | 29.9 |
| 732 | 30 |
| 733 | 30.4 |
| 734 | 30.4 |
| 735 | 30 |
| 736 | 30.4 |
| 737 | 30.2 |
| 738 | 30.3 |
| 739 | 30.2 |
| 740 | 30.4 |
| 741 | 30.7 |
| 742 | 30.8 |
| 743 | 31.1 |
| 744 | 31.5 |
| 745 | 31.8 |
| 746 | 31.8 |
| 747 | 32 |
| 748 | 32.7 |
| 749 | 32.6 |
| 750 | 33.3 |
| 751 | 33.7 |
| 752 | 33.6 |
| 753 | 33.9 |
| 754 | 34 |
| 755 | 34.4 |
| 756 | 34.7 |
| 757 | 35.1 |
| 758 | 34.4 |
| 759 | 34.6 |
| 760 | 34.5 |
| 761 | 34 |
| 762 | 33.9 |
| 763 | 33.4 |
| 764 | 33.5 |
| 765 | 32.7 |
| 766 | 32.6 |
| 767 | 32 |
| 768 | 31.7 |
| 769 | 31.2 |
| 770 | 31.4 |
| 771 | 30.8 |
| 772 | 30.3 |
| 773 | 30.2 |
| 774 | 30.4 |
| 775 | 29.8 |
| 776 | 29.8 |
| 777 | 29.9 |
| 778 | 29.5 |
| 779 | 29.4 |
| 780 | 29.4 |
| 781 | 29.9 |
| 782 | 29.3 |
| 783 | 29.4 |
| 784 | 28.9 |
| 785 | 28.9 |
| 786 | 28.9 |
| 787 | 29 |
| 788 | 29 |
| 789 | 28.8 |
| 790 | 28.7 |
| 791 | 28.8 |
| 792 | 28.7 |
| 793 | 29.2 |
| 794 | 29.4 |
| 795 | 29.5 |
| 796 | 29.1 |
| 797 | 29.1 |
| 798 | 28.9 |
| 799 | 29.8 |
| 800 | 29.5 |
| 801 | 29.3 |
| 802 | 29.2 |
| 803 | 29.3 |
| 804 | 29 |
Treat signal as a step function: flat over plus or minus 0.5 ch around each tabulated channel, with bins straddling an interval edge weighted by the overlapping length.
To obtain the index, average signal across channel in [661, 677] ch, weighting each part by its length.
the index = 28.6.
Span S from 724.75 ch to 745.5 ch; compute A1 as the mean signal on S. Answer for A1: 30.4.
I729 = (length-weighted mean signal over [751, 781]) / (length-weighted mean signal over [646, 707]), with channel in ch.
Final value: 1.11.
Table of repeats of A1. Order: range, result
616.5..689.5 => 28.7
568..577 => 28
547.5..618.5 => 28.1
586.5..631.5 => 28.2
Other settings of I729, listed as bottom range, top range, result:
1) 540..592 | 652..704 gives 1.03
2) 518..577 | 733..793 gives 1.10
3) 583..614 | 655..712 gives 1.05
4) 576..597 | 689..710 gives 1.09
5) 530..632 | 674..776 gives 1.09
